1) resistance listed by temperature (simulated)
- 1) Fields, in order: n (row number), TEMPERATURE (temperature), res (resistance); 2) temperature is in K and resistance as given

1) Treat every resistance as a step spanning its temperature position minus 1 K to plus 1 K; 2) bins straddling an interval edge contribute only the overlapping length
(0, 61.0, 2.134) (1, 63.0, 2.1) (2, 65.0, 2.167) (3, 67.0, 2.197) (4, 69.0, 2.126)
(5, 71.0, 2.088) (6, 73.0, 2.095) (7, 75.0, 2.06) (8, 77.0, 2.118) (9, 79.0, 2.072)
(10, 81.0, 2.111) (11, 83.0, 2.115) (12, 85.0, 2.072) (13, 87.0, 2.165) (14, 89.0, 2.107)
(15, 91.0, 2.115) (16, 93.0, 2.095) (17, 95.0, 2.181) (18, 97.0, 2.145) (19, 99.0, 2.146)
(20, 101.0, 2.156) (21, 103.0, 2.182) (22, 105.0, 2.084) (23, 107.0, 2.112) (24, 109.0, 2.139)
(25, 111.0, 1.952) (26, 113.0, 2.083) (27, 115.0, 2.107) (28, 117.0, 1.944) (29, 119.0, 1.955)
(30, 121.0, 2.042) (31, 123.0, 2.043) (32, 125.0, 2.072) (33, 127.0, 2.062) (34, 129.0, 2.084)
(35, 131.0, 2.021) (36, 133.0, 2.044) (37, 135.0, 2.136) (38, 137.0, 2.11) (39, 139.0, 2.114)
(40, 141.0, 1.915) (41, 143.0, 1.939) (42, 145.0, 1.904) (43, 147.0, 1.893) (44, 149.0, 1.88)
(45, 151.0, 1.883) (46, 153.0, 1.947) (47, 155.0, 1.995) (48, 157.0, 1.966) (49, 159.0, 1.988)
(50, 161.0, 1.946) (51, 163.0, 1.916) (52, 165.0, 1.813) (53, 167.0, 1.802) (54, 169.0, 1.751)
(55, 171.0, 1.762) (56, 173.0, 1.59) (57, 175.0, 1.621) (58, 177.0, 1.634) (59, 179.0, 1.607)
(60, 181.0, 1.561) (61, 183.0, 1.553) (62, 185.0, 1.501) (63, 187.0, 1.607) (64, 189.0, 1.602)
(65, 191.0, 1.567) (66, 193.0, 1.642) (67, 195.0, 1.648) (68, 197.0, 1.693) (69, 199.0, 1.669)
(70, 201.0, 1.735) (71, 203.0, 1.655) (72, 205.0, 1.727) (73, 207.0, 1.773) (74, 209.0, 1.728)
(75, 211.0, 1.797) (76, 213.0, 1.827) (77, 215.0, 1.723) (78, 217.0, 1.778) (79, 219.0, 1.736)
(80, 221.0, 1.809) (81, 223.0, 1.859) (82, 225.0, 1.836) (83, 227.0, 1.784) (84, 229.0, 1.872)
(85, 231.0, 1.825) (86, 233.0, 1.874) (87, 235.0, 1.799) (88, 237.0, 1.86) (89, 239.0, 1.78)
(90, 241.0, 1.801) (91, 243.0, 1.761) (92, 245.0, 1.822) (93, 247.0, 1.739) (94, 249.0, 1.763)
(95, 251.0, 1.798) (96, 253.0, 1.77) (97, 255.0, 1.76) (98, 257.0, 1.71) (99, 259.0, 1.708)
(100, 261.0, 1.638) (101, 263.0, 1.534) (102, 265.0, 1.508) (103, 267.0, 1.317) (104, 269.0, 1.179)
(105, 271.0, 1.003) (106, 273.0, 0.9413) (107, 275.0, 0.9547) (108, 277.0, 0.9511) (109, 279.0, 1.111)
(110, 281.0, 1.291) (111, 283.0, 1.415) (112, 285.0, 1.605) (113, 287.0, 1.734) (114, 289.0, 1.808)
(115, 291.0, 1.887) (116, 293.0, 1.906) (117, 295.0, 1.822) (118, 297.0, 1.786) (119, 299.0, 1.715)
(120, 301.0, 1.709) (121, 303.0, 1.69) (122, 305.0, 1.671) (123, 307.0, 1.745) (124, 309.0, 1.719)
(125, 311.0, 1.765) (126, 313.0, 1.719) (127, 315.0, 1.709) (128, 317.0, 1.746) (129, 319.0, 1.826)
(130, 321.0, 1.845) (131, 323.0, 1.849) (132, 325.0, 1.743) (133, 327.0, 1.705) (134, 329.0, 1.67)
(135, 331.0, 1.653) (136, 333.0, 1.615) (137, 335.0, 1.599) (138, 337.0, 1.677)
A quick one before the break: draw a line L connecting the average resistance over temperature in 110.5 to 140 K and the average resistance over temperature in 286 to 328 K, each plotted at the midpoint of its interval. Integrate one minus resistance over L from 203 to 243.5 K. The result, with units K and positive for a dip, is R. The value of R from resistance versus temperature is 2.21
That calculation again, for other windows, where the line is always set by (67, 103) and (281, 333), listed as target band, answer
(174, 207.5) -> 5.2 K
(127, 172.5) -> 1.4 K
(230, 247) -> 0.3 K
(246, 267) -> 1.6 K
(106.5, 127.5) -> 0.2 K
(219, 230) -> 0.3 K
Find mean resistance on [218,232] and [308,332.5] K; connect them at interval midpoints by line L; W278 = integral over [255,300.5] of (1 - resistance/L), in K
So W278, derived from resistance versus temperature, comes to 7.4 K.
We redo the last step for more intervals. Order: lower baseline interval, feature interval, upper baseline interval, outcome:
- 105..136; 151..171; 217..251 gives 0.7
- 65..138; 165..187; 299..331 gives 3.6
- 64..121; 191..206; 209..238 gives 1.5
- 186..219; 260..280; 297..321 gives 5.9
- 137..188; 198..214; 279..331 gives 0.4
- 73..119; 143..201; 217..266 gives 5.3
